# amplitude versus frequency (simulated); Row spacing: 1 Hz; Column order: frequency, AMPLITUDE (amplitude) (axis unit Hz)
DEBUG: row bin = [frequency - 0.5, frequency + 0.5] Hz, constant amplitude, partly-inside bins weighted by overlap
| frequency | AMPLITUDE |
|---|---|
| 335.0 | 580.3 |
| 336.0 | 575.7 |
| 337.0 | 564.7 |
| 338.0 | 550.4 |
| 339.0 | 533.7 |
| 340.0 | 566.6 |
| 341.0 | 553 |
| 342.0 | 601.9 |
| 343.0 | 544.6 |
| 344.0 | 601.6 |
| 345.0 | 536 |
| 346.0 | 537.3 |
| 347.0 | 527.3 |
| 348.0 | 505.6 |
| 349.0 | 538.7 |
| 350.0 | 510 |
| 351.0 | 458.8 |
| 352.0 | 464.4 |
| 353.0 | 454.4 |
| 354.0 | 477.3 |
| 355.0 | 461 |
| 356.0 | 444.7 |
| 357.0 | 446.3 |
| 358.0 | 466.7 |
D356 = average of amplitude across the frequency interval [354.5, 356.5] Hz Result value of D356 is 453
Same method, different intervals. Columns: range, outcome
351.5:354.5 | 465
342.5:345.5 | 561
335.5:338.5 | 564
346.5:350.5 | 520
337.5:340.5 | 550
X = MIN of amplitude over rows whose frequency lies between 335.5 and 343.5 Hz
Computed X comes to 533.7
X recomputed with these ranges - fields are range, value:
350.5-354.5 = 454.4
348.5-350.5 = 510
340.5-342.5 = 553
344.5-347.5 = 527.3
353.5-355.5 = 461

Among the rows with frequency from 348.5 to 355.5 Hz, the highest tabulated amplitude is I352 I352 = 538.7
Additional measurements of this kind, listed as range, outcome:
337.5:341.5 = 566.6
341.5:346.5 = 601.9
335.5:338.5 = 575.7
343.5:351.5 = 601.6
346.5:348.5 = 527.3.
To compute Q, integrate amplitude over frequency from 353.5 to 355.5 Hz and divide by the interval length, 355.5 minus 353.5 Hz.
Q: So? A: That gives 469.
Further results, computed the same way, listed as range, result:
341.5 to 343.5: 573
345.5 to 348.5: 523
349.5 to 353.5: 472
